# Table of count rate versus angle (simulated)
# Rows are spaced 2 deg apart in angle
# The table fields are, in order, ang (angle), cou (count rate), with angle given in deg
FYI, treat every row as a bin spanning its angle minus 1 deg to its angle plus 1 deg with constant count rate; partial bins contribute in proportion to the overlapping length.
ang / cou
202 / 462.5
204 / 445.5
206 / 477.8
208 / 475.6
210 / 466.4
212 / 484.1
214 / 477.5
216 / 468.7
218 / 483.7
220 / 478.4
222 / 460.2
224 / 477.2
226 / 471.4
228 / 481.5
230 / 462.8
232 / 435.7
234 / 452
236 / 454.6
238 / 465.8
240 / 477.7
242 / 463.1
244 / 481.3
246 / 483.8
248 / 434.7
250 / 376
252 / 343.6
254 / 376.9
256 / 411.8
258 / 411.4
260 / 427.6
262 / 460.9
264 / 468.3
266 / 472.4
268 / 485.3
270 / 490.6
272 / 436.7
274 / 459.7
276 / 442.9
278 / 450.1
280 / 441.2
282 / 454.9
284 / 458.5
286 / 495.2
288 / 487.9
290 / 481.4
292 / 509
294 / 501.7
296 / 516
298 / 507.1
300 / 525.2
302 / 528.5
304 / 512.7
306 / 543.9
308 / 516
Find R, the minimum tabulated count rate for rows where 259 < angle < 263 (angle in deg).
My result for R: 427.6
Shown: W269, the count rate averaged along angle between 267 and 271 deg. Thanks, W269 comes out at 488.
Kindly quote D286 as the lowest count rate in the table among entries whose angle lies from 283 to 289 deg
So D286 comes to 458.5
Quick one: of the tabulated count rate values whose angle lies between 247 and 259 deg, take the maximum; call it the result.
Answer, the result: 434.7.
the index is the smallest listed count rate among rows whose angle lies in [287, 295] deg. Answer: 481.4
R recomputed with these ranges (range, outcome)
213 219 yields 468.7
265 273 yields 436.7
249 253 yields 343.6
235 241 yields 454.6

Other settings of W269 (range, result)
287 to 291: 485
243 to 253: 424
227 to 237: 457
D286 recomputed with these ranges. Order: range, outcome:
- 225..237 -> 435.7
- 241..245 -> 463.1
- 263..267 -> 468.3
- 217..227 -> 460.2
